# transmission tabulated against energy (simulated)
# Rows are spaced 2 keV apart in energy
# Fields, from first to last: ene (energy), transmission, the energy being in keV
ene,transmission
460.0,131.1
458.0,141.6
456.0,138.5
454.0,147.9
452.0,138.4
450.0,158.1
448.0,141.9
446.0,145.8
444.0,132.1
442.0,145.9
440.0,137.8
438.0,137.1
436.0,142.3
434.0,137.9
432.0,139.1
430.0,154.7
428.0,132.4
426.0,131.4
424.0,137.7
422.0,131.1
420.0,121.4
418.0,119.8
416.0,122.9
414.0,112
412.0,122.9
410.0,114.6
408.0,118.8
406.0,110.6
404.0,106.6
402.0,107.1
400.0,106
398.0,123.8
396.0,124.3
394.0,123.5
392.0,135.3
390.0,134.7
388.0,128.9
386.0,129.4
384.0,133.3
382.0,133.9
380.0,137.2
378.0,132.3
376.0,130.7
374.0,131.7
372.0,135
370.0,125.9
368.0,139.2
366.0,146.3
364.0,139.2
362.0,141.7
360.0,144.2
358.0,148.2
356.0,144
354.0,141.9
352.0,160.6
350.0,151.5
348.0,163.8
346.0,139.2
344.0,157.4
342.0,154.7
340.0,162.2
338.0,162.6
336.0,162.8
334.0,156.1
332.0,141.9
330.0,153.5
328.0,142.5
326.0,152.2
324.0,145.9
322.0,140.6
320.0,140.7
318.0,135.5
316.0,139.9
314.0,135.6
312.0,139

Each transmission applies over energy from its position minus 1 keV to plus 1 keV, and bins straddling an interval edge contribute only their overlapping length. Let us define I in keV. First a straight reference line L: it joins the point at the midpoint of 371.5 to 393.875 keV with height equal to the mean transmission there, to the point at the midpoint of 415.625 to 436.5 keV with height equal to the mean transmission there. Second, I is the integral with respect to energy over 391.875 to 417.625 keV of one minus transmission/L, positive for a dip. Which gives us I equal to 3.1 keV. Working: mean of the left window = 133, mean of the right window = 134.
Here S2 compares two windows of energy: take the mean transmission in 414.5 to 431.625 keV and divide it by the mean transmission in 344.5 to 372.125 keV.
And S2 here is 0.91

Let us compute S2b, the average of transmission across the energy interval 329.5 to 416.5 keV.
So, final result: 136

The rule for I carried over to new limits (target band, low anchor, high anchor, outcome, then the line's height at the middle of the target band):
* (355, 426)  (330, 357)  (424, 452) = 9.2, 147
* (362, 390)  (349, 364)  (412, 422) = 0.8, 138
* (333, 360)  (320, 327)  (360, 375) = -2.4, 141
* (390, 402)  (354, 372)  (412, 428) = 0.9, 132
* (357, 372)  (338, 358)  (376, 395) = 0.4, 144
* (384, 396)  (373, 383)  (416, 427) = 0.1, 132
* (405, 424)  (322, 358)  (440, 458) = 3.3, 146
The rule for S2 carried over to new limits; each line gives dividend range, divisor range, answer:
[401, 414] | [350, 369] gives 0.78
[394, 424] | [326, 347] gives 0.77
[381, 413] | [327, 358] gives 0.80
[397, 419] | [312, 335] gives 0.80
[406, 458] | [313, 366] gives 0.90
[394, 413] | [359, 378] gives 0.84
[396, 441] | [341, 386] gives 0.89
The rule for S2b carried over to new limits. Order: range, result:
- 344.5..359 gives 150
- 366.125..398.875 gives 132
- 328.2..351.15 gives 155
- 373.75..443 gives 128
